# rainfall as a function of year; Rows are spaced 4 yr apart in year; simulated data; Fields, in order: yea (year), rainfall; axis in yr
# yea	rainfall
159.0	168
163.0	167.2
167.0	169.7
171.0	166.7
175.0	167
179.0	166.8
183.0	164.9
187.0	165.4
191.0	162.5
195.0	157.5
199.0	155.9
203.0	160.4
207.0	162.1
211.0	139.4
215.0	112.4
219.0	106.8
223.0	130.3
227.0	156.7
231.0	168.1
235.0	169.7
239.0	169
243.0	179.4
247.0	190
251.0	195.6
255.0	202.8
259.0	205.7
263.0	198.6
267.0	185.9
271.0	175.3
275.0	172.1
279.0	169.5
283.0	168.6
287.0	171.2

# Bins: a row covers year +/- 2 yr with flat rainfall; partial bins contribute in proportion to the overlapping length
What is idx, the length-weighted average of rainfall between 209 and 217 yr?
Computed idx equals 126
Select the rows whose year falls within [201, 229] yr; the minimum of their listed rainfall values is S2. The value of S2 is 106.8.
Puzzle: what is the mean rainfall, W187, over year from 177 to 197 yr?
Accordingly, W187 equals 163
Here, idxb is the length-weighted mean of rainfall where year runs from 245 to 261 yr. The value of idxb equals 199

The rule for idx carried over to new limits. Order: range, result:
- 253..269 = 198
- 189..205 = 159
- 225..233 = 162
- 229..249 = 175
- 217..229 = 131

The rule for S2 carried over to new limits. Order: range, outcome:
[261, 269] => 185.9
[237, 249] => 169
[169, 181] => 166.7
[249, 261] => 195.6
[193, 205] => 155.9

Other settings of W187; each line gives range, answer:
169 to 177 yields 167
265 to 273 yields 181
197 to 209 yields 159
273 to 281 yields 171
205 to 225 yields 130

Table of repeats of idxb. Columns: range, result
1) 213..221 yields 110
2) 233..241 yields 169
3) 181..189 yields 165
